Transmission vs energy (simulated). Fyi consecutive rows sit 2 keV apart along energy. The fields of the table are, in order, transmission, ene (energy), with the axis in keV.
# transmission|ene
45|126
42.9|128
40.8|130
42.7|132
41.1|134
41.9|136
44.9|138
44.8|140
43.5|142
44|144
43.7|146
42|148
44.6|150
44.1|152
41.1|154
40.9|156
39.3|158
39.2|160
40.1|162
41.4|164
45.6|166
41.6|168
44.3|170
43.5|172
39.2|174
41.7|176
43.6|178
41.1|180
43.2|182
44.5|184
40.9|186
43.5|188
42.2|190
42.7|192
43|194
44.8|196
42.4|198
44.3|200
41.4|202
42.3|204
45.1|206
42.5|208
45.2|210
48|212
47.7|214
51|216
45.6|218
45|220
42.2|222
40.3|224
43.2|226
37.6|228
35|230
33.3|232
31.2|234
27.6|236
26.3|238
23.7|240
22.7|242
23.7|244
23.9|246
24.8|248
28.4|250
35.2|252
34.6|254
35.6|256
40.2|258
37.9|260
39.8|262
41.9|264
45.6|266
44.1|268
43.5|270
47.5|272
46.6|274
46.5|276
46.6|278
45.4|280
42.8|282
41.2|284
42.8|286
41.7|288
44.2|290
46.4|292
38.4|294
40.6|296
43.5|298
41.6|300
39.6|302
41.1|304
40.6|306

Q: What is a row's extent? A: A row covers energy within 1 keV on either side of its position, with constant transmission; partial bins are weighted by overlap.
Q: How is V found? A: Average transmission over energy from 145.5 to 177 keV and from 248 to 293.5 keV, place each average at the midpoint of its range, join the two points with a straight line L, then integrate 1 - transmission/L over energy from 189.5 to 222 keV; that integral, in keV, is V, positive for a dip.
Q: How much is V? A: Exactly -2.2 keV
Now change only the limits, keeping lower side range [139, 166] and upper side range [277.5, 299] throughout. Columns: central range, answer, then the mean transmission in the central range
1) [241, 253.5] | 4.7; 26.8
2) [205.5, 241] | 2.7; 39.4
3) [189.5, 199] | -0.1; 43.1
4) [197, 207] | -0.1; 43.1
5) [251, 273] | 1.2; 40.5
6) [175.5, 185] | -0.1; 42.9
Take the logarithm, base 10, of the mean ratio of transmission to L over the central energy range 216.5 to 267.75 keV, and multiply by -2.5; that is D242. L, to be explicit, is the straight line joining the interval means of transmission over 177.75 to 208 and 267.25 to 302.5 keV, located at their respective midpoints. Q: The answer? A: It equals 0.23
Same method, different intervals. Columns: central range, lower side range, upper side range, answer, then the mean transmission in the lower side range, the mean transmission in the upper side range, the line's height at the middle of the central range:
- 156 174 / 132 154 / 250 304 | 0.04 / 43.3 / 41.8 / 43.1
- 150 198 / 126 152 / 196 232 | 0.02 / 43.2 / 43.2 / 43.2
